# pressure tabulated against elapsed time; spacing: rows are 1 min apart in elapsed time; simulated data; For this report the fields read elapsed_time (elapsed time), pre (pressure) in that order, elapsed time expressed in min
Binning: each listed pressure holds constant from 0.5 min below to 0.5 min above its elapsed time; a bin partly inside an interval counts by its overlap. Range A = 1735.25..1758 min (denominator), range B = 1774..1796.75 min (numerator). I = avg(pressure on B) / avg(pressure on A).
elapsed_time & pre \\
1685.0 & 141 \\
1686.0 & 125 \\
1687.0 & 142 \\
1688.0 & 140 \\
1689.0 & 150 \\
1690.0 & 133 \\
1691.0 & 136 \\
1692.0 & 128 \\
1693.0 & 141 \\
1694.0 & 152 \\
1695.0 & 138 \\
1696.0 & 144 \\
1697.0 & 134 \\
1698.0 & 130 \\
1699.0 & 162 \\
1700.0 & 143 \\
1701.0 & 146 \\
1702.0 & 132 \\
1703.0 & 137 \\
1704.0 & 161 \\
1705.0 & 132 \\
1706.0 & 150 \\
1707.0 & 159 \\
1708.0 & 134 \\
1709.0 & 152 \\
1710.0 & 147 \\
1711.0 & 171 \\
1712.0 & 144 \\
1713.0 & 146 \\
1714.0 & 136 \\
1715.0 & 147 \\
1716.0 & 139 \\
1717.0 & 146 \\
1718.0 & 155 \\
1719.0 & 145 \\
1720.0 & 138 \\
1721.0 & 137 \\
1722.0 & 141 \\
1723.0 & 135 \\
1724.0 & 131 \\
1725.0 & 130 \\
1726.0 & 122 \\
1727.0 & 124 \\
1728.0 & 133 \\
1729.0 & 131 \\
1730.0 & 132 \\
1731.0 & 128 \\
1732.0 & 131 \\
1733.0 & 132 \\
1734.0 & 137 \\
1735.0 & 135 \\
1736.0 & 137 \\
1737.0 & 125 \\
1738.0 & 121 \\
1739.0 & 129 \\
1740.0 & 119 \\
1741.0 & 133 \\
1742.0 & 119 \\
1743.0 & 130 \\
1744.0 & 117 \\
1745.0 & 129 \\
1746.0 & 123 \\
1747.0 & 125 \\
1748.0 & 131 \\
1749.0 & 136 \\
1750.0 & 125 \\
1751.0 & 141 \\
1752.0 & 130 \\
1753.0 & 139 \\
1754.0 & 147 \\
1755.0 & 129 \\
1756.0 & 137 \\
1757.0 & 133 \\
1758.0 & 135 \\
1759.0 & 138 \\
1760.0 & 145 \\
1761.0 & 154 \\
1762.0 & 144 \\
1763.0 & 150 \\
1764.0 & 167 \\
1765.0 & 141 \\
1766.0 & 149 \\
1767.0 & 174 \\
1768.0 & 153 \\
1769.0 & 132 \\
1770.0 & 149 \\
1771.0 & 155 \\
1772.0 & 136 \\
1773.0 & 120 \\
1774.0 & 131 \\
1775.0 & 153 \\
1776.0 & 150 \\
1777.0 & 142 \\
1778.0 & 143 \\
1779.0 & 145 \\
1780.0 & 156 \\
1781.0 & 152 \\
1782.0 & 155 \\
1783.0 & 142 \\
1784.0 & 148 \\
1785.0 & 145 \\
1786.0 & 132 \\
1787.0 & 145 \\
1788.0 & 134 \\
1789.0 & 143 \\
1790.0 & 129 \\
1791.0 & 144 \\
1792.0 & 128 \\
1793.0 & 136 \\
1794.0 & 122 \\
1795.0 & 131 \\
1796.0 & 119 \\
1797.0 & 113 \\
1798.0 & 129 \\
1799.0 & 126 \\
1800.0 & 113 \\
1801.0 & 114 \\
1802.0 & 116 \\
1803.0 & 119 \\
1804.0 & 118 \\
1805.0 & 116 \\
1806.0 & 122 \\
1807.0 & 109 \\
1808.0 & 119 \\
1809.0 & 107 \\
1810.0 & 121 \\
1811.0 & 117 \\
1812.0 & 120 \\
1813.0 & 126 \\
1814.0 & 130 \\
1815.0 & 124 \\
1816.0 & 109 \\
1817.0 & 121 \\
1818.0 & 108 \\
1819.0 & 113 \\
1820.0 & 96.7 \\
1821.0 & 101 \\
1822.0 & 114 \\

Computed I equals 1.08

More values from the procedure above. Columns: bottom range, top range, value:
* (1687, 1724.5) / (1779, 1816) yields 0.90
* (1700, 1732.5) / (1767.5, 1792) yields 1.02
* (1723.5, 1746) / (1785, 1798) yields 1.03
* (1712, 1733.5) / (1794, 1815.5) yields 0.88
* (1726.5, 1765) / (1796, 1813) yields 0.88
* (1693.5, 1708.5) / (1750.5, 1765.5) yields 0.99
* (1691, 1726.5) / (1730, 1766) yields 0.94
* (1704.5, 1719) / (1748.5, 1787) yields 0.98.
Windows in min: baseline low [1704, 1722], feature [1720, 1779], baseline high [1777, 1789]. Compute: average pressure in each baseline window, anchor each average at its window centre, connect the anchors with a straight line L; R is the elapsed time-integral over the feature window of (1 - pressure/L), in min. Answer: 3.76 min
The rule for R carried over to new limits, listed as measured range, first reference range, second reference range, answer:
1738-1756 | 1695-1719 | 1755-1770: 2.0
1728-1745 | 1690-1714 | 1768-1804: 1.4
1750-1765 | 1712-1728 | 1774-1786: 0.2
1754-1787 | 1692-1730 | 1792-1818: -4.4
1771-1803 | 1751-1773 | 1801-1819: -1.2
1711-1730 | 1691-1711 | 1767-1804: 0.5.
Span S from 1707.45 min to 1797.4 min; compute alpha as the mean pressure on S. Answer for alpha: 138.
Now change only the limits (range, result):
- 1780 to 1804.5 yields 132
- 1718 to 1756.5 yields 131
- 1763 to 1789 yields 146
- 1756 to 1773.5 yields 145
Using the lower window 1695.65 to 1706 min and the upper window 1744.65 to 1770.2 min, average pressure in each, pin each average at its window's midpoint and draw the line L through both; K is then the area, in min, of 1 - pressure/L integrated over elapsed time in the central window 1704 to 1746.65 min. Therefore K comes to 1.7 min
